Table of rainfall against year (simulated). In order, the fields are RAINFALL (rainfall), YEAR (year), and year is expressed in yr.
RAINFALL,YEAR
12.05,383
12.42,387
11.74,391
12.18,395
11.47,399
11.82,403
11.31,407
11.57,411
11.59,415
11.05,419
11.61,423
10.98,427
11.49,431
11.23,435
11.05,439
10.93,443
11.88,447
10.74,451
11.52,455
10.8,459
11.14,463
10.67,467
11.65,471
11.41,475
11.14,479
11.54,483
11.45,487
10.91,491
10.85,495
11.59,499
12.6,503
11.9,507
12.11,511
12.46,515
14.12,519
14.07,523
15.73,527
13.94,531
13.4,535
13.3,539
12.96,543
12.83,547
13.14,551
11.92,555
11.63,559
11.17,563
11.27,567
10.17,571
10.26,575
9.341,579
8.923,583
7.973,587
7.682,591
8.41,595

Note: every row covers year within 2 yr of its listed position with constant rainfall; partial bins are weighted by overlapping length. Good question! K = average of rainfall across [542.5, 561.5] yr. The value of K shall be 12.4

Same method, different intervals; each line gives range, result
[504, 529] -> 13.4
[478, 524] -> 12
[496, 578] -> 12.5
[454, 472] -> 11.1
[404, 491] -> 11.3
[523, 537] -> 14.3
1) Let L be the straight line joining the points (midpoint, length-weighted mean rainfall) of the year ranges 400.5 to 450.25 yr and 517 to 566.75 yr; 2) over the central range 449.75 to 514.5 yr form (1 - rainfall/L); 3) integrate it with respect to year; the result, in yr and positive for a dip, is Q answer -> 4.3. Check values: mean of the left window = 11.4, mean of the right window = 13.1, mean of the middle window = 11.4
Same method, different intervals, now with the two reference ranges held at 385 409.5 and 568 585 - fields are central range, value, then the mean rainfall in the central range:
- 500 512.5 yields -1.9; 12.2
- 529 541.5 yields -4.0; 13.5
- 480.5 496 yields -0.6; 11.2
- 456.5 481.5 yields -0.4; 11.2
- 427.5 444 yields 0.3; 11.2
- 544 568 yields -4.9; 12.1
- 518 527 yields -3.5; 14.5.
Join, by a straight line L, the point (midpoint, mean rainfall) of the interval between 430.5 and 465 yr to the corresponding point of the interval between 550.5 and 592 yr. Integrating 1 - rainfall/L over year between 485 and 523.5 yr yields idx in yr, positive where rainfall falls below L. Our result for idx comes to -4.9 yr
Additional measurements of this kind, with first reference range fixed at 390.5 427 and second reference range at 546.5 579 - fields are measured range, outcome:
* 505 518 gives -1.0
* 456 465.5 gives 0.4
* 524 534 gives -2.8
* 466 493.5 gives 0.5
